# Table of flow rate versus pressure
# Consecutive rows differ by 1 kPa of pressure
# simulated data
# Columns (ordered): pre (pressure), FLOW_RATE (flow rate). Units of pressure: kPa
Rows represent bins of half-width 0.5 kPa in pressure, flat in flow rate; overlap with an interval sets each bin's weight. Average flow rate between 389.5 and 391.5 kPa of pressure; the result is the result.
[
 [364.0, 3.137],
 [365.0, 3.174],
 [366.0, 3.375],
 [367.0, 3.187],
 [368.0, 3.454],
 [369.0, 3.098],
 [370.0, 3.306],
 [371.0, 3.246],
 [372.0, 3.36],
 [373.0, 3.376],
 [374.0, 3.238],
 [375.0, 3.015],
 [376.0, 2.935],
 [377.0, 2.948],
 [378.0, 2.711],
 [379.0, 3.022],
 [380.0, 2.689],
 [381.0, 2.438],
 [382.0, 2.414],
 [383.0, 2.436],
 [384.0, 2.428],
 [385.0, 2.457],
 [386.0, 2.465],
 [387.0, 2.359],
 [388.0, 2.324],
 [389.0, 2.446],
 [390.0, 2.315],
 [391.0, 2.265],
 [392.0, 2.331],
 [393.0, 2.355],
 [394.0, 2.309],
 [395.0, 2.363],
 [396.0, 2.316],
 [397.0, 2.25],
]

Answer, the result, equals 2.29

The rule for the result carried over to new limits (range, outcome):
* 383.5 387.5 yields 2.43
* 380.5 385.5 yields 2.43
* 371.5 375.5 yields 3.25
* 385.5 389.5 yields 2.4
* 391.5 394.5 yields 2.33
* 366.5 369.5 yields 3.25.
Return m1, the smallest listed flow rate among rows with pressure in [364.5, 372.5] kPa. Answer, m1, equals 3.098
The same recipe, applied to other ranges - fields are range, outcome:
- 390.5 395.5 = 2.265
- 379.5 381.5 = 2.438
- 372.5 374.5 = 3.238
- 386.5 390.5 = 2.315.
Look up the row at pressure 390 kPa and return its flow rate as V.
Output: 2.315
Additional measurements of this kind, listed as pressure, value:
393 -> 2.355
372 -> 3.36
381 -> 2.438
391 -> 2.265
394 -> 2.309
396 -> 2.316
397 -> 2.25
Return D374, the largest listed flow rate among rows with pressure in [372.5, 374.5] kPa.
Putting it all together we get 3.376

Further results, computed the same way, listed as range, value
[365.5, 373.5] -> 3.454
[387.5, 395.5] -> 2.446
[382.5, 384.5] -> 2.436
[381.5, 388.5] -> 2.465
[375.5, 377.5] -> 2.948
